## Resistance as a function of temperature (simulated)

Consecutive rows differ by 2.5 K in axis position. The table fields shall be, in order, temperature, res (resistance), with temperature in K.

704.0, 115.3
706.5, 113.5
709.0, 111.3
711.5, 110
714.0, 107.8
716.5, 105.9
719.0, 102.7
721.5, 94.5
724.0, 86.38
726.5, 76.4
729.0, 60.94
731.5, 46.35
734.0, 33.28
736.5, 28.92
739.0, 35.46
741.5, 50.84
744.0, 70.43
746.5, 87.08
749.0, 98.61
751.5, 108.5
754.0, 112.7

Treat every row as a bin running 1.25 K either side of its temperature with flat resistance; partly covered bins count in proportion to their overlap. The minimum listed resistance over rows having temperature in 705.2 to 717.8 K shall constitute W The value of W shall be 105.9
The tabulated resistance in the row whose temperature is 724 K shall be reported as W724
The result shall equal 86.38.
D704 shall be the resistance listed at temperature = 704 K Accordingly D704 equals 115.3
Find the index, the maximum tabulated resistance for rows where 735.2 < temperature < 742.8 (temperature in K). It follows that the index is 50.84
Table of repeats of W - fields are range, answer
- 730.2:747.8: 28.92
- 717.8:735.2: 33.28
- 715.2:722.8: 94.5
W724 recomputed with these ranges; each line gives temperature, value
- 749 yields 98.61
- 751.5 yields 108.5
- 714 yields 107.8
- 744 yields 70.43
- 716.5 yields 105.9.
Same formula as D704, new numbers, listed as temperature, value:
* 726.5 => 76.4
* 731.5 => 46.35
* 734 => 33.28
